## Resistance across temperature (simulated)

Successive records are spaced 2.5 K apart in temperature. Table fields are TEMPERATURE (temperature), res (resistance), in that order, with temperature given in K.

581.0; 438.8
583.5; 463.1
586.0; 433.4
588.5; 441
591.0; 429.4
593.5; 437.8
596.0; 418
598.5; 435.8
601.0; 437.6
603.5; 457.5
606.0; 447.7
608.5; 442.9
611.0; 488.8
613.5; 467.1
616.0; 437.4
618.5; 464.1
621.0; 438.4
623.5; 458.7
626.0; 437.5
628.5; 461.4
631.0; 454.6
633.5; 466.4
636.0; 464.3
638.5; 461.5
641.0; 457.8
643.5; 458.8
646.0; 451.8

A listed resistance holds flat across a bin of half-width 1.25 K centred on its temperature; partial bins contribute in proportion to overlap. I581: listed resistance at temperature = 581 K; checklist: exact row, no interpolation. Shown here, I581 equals 438.8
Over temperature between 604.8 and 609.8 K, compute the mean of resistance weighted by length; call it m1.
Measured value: 446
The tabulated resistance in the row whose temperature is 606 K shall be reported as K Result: 447.7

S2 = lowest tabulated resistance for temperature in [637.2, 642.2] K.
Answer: 457.8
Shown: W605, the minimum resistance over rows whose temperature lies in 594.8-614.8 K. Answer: 418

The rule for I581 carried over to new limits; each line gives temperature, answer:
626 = 437.5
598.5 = 435.8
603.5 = 457.5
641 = 457.8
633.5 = 466.4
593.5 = 437.8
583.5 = 463.1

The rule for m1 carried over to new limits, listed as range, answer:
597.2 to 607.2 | 445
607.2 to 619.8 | 460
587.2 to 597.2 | 432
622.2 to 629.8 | 452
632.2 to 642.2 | 462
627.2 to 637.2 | 462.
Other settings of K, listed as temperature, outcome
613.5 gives 467.1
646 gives 451.8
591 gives 429.4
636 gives 464.3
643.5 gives 458.8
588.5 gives 441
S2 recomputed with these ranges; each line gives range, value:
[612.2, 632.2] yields 437.4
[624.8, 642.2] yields 437.5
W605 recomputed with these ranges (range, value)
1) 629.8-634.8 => 454.6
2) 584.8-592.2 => 429.4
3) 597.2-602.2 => 435.8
